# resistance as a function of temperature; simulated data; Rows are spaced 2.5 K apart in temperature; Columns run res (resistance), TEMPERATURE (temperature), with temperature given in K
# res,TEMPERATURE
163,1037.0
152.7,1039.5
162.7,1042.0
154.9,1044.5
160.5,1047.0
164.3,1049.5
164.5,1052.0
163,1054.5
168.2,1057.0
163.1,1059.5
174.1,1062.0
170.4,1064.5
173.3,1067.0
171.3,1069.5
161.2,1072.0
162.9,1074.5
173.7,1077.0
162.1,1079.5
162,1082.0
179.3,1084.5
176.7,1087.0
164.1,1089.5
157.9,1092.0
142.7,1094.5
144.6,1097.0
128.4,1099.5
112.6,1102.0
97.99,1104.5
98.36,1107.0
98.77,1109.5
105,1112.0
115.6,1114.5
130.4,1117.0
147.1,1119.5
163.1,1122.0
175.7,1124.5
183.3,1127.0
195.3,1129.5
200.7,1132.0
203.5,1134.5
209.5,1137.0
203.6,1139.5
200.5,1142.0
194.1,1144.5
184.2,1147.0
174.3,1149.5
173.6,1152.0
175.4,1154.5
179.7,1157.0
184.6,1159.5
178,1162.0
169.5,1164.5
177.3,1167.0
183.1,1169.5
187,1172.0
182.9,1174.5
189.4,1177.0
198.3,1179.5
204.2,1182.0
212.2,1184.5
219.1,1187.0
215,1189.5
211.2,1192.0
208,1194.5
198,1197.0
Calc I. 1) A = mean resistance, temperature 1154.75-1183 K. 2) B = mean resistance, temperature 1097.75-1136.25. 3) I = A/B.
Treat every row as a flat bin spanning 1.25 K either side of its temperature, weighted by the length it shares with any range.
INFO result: 1.3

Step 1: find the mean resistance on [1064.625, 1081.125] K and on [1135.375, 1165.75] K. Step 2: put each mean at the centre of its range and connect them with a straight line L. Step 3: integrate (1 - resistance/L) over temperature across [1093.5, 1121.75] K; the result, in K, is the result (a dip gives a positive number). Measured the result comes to 8.72 K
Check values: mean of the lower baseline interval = 167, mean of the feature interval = 121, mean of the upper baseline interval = 186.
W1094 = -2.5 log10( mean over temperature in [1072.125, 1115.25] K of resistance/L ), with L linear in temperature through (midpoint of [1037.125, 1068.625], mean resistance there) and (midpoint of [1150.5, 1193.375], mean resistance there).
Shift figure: 0.22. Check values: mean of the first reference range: 164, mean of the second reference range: 191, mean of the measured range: 141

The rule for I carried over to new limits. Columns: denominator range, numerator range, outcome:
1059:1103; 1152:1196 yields 1.20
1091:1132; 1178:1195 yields 1.51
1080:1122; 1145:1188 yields 1.37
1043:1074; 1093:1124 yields 0.76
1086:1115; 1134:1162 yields 1.47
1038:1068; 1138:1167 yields 1.12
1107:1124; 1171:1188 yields 1.57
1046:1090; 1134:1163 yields 1.12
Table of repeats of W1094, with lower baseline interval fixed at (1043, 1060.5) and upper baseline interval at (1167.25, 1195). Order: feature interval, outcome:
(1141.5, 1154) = 0.037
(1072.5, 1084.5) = 0.025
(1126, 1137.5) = -0.070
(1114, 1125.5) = 0.228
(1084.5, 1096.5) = 0.080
